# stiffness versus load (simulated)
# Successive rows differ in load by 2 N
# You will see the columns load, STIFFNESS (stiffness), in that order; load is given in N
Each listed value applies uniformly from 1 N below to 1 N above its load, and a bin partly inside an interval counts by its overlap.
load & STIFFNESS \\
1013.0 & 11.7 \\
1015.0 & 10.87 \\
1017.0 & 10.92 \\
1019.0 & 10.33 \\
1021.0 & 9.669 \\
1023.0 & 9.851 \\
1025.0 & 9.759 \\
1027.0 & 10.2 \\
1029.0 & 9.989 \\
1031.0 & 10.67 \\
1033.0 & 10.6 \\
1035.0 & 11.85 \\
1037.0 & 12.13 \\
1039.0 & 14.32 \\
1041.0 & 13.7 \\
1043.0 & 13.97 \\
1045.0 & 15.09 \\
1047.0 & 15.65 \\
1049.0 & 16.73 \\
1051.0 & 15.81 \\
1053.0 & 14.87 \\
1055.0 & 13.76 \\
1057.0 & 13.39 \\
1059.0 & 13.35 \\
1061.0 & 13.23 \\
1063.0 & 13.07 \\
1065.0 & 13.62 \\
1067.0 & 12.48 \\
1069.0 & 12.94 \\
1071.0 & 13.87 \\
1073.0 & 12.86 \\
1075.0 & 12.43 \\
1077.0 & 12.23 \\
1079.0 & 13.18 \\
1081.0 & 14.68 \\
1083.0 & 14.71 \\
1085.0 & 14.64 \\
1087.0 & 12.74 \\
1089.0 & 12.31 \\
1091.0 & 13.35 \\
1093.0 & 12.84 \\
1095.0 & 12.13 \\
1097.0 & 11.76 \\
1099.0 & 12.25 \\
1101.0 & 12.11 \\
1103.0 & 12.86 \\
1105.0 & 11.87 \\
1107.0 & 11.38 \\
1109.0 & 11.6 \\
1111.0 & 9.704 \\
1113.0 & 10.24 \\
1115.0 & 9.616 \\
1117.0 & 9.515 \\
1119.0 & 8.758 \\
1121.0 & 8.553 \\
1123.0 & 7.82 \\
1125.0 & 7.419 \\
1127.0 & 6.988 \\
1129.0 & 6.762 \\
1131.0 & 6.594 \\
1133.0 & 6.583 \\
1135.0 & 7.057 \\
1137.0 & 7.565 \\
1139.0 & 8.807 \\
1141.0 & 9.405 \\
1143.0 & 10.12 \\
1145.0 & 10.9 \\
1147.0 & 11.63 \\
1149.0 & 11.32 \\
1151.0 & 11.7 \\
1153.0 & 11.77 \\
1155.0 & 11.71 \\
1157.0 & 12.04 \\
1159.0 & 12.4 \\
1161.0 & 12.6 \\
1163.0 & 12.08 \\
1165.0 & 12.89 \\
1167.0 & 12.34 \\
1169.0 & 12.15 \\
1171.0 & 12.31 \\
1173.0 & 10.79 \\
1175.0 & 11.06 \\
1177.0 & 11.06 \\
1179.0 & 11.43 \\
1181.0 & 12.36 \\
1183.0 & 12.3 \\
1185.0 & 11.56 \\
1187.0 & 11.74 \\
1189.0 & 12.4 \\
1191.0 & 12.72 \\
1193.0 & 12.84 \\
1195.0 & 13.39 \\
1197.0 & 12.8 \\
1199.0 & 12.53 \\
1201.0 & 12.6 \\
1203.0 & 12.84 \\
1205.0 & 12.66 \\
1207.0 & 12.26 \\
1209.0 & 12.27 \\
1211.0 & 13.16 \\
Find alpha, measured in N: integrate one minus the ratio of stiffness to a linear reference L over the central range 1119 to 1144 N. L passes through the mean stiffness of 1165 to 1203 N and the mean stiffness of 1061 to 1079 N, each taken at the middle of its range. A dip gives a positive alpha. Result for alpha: 9.4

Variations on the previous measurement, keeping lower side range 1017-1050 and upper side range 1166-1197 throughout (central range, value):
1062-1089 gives -2.7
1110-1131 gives 6.3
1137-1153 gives 2.2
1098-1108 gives 0.0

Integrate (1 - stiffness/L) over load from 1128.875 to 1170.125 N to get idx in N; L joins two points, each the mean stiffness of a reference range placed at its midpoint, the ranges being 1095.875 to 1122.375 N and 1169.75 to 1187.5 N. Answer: 2.9 N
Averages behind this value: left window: 10.8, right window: 11.6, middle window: 10.5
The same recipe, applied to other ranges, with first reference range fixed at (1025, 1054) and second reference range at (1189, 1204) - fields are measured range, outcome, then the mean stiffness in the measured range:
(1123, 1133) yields 4.6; 6.99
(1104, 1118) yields 2.6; 10.6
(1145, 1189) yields 3.4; 11.9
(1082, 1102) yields 0.2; 12.9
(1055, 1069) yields -0.1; 13.2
